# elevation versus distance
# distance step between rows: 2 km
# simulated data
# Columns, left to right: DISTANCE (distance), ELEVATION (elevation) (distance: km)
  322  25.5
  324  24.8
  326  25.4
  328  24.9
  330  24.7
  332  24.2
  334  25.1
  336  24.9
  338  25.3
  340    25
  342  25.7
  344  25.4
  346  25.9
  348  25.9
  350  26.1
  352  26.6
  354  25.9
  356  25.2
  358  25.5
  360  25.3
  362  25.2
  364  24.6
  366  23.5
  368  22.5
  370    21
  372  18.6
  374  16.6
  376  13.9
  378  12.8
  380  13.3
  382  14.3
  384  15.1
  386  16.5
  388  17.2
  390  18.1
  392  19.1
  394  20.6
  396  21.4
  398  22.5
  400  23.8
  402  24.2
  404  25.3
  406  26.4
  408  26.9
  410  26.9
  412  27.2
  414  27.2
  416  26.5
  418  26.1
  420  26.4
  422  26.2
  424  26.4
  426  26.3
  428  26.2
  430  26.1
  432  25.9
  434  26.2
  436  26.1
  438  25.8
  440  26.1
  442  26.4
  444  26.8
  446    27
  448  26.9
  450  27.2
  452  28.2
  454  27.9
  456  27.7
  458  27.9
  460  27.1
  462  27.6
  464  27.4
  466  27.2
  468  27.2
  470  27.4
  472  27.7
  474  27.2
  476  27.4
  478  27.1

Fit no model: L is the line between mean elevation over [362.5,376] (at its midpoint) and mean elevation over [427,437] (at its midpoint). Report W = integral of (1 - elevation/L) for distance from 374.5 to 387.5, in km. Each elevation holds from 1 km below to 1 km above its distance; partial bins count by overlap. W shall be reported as 4.3 km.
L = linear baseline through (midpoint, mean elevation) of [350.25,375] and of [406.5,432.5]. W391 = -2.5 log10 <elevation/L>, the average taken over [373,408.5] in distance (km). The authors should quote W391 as 0.29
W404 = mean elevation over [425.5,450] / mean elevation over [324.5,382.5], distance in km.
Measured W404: 1.15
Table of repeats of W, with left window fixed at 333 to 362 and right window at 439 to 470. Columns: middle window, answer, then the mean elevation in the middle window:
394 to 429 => 1.4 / 25.5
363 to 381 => 5.1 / 18.5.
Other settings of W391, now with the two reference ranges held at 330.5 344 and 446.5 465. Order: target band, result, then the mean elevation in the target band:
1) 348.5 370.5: 0.03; 24.8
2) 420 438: 0.03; 26.2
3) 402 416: 0.00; 26.5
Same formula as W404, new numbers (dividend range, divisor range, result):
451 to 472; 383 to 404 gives 1.37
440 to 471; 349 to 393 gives 1.34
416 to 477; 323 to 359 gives 1.06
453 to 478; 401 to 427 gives 1.04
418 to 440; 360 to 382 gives 1.36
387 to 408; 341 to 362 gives 0.86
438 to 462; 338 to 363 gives 1.06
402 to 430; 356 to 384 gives 1.33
